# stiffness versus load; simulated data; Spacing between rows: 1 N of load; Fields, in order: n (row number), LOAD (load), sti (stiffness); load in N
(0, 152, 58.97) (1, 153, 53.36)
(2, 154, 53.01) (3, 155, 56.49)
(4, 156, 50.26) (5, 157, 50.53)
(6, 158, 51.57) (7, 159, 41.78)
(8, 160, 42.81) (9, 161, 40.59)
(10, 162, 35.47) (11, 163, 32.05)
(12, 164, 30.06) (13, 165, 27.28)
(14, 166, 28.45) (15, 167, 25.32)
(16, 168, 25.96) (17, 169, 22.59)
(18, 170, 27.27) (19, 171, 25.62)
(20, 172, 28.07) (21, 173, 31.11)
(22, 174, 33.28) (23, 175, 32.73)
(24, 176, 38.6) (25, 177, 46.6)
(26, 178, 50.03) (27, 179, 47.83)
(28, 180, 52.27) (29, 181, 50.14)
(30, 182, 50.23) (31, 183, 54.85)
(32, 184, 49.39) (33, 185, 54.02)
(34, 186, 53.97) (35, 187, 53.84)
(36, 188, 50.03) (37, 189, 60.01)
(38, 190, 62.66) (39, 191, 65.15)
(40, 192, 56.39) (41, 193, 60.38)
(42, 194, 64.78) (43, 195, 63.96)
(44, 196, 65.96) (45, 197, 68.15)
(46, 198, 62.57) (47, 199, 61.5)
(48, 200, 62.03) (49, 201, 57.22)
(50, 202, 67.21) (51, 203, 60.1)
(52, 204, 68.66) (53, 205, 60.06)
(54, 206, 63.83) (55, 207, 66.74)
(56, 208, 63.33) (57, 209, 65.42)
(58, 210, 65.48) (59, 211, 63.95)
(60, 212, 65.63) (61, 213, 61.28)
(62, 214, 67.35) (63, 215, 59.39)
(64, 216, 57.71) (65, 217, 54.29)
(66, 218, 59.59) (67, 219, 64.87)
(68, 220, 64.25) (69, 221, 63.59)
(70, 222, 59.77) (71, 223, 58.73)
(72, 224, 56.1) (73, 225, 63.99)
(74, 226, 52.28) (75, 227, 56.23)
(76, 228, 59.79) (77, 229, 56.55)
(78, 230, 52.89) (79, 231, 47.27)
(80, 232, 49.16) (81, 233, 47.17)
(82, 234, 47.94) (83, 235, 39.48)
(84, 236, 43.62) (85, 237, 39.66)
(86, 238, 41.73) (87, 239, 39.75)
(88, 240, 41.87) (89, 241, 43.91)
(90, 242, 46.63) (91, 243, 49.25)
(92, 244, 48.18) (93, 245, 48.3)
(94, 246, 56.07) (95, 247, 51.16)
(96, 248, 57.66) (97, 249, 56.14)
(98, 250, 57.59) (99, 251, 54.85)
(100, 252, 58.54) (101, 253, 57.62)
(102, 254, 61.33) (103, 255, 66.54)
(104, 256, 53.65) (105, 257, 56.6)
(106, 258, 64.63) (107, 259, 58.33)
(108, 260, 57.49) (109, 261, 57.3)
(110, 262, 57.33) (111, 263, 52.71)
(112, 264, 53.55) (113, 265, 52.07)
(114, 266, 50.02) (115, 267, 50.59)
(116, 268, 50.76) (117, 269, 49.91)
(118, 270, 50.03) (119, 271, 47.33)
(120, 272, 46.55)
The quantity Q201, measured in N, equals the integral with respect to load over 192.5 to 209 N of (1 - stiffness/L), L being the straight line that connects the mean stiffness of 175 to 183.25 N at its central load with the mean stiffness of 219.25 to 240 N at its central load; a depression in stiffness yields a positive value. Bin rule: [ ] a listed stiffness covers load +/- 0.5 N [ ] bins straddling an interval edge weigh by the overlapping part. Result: -4.7 N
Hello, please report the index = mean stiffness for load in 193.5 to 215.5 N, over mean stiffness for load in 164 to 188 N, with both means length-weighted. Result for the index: 1.61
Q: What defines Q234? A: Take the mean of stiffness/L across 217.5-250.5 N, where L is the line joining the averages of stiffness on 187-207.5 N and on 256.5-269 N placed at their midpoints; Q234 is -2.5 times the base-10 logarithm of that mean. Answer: 0.118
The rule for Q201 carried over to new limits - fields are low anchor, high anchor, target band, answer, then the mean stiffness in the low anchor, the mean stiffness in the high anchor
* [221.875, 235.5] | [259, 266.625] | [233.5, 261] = 1.1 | 53.2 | 54.6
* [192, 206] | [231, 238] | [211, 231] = -3.1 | 63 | 44.5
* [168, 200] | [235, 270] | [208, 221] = -3.0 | 49.6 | 52.3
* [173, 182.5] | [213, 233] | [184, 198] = -3.4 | 43.9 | 57.9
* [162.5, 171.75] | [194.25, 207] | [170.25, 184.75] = -1.2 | 27.2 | 63.6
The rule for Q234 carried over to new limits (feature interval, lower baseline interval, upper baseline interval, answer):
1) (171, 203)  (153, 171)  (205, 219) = -0.05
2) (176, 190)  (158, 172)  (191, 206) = -0.07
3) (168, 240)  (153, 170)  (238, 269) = -0.18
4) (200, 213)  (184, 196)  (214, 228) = -0.08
